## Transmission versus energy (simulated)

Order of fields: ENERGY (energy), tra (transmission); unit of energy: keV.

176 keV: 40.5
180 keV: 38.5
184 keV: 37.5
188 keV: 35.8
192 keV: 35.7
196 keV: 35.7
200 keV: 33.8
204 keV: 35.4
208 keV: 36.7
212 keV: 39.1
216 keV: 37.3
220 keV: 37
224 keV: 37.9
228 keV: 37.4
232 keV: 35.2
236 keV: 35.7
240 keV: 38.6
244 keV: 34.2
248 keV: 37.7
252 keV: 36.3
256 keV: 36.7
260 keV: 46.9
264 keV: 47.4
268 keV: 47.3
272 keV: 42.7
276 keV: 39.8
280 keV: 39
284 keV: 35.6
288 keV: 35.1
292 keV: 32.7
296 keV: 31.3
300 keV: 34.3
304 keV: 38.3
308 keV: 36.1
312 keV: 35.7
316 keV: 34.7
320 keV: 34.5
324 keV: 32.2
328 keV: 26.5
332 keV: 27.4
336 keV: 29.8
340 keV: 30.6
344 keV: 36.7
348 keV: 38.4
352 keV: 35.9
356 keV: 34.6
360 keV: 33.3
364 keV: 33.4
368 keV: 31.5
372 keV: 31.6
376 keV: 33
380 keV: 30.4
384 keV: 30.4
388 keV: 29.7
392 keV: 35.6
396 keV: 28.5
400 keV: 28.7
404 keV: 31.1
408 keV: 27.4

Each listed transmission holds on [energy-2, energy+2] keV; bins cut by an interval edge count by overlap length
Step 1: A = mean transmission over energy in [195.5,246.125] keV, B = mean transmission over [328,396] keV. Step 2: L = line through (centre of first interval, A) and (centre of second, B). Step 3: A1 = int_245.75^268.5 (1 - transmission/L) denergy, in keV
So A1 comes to -4.0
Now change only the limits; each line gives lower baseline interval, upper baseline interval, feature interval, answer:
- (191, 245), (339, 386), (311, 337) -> 2.1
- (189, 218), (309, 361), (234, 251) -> -0.6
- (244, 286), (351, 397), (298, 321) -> 1.0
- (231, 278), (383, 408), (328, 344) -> 2.1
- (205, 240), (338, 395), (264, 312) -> -3.4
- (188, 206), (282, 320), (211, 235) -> -1.4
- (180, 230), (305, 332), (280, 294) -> -0.4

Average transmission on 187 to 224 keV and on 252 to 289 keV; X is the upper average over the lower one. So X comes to 1.1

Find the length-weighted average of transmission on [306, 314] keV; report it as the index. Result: 35.9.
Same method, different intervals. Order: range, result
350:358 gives 35.2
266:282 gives 42.2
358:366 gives 33.3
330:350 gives 32.6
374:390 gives 30.9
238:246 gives 36.4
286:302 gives 33.4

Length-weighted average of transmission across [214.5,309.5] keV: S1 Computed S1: 38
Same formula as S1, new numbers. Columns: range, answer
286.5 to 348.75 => 33.3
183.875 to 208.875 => 35.6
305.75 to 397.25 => 32.7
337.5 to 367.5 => 34.5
